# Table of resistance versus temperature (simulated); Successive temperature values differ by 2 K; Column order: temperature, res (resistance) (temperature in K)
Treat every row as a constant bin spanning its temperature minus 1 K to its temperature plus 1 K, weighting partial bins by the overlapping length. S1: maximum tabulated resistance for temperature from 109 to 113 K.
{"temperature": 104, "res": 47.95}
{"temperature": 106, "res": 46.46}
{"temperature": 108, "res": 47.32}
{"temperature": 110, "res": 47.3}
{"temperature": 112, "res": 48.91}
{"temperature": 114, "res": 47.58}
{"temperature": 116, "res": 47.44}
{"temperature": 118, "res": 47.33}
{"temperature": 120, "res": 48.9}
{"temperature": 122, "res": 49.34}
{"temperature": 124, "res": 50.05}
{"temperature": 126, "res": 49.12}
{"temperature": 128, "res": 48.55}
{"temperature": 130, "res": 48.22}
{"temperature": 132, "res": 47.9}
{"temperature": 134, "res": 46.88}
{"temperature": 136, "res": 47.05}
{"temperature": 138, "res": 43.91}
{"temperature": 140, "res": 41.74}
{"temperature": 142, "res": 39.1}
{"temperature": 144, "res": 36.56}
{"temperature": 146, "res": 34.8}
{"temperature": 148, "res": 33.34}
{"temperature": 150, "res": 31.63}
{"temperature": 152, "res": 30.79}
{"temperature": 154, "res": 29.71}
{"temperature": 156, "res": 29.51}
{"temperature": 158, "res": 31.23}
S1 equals 48.91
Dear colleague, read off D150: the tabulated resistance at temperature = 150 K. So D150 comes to 31.63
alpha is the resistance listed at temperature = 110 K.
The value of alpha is 47.3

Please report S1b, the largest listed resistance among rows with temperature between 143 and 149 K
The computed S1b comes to 36.56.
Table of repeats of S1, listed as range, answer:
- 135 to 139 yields 47.05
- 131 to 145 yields 47.9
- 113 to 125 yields 50.05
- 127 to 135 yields 48.55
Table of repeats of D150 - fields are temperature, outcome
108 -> 47.32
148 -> 33.34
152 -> 30.79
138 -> 43.91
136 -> 47.05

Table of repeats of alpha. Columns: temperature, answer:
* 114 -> 47.58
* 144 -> 36.56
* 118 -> 47.33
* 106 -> 46.46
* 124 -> 50.05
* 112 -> 48.91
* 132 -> 47.9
